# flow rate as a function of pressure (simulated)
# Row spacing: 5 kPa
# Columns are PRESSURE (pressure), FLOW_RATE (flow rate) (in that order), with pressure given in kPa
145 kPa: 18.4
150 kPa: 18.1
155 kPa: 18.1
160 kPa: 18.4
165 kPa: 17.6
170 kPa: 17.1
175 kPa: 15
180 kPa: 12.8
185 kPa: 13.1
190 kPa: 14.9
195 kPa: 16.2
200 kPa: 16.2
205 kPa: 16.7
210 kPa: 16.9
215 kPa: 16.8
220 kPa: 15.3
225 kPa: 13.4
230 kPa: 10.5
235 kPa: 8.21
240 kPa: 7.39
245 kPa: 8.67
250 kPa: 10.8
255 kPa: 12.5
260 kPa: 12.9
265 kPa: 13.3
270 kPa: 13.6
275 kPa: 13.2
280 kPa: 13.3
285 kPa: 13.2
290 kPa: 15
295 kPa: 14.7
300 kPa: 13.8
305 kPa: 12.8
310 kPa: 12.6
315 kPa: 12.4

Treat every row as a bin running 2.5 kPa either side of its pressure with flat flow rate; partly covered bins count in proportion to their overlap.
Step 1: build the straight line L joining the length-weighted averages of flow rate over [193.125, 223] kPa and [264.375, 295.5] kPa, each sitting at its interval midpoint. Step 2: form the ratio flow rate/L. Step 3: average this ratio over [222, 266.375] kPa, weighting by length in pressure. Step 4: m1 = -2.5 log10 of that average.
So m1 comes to 0.35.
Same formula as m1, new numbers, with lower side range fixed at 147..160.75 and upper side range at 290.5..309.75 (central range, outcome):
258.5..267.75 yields 0.135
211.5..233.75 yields 0.170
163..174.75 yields 0.053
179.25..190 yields 0.272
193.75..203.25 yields 0.039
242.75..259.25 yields 0.360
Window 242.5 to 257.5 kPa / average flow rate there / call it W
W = 10.7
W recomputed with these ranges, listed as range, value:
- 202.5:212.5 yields 16.8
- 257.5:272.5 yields 13.3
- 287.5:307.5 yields 14.1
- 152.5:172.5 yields 17.8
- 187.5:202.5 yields 15.8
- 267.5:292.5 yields 13.7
